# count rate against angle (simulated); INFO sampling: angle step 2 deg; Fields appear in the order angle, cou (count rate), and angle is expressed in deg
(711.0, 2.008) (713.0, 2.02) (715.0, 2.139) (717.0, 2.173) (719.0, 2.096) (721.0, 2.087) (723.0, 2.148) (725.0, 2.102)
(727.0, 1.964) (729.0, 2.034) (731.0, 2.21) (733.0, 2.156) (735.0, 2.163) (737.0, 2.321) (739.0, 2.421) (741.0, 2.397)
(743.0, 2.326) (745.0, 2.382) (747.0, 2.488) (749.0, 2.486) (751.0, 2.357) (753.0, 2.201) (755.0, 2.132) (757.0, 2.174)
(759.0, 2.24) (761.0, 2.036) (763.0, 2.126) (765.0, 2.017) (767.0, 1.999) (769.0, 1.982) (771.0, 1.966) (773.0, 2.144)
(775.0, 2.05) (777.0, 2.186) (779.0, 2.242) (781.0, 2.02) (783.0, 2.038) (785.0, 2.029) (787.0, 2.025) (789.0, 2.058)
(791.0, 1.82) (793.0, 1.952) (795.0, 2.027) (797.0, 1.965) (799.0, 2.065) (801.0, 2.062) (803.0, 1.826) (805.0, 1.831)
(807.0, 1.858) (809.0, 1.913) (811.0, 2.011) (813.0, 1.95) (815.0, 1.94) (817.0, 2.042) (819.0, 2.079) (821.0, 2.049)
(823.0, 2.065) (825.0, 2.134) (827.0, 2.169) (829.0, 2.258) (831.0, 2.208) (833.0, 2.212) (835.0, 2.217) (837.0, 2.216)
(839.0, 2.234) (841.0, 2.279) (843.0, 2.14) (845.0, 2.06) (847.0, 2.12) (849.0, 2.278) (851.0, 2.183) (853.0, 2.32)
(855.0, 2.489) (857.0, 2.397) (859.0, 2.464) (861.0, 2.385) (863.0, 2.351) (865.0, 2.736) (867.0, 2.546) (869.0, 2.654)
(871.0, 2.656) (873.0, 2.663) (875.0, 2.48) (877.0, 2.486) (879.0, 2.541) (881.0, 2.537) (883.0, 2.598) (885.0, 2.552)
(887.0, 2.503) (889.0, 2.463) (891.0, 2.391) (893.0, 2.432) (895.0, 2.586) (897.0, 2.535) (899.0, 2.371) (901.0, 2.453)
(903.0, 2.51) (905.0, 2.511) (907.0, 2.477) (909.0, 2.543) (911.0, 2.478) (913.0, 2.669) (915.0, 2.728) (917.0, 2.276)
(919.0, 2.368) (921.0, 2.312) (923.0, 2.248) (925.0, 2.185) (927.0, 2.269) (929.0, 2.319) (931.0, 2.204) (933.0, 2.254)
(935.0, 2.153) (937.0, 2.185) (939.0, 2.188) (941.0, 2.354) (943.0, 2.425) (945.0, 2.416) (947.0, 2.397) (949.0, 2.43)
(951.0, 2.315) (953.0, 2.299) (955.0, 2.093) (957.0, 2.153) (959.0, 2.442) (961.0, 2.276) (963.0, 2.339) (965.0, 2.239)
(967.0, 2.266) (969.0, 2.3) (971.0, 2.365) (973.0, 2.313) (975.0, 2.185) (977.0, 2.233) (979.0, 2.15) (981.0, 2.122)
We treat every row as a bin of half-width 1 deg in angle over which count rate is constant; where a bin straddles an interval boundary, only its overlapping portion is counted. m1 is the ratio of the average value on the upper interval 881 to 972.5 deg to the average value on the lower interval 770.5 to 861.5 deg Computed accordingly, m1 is 1.13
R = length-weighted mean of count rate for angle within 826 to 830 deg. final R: 2.21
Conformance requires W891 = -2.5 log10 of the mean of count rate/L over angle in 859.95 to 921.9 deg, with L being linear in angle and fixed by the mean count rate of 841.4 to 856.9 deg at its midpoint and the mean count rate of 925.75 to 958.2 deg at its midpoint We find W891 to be -0.12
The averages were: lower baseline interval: 2.24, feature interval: 2.51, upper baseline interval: 2.28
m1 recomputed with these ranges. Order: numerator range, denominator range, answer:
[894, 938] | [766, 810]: 1.19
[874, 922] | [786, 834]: 1.23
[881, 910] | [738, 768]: 1.11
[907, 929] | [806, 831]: 1.18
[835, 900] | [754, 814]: 1.20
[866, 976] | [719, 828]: 1.14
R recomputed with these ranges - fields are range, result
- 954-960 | 2.23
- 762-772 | 2.02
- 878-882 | 2.54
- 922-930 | 2.26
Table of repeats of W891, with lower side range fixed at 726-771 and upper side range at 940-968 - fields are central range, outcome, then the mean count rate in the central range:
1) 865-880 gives -0.14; 2.59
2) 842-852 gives 0.05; 2.16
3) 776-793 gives 0.09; 2.05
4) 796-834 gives 0.11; 2.03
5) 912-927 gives -0.04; 2.39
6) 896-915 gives -0.10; 2.52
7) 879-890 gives -0.11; 2.53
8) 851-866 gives -0.08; 2.43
